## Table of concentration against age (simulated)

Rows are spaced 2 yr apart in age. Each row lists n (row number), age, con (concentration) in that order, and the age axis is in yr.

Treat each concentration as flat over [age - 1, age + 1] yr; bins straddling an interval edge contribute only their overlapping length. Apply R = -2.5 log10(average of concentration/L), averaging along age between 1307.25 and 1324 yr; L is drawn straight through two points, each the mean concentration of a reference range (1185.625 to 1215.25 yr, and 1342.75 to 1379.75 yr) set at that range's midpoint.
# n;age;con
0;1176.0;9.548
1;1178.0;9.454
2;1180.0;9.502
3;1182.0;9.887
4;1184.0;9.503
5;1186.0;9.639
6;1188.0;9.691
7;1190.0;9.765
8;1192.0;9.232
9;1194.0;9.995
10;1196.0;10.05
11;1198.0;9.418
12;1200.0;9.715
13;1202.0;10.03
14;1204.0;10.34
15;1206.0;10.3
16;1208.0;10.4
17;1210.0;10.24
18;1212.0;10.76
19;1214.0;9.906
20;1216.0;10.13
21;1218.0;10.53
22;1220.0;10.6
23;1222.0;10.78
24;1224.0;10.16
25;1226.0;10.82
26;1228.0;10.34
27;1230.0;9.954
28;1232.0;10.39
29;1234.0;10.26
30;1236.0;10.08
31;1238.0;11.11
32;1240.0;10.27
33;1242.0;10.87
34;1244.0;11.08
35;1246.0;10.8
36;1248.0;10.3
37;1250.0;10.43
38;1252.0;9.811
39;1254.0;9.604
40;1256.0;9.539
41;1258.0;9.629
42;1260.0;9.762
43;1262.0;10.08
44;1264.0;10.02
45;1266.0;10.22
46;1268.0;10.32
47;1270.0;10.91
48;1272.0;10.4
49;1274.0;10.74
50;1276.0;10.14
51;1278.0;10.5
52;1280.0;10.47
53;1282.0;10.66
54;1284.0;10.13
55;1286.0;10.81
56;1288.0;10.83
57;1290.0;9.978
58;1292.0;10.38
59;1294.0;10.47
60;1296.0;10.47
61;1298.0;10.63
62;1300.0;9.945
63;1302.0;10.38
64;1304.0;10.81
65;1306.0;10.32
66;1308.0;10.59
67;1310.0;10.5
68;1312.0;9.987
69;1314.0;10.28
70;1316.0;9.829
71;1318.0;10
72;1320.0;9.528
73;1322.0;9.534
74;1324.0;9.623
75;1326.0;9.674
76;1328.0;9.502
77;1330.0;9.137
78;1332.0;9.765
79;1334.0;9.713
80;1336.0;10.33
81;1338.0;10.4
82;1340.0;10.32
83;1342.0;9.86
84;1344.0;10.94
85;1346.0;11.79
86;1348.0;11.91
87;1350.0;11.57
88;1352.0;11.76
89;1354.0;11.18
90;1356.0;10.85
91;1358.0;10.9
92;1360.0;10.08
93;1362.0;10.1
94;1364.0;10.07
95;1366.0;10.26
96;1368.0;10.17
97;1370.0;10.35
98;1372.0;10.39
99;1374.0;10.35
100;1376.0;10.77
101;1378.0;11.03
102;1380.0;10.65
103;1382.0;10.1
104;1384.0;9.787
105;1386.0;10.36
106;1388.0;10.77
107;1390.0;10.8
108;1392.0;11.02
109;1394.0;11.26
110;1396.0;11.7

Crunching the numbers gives 0.06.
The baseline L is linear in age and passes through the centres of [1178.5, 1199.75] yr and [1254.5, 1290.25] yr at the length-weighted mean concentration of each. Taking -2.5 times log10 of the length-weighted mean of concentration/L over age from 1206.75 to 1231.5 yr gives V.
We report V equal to -0.05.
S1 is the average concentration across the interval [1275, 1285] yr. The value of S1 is 10.4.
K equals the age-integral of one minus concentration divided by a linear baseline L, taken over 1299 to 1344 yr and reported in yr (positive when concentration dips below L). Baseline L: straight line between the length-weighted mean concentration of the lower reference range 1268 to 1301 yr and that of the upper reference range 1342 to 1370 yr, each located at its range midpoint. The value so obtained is 2.7 yr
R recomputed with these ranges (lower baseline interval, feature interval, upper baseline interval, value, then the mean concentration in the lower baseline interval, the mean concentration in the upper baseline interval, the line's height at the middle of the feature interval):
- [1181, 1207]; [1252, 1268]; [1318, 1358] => 0.02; 9.81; 10.4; 10.1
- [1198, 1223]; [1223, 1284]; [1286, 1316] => 0.00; 10.3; 10.4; 10.3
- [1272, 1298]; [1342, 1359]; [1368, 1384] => -0.08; 10.5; 10.5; 10.5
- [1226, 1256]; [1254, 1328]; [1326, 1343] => -0.01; 10.4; 9.87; 10.1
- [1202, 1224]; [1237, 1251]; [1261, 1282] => -0.03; 10.4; 10.4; 10.4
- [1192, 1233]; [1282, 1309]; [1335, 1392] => 0.00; 10.2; 10.6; 10.5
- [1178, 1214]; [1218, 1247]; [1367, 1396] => -0.05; 9.9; 10.6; 10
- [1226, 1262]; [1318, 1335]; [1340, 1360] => 0.14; 10.3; 11.1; 10.9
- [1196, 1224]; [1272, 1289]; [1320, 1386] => -0.02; 10.2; 10.4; 10.3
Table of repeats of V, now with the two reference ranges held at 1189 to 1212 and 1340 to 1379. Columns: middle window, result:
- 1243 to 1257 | 0.00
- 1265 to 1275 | -0.02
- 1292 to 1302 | 0.01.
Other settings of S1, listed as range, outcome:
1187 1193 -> 9.56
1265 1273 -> 10.5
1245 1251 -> 10.5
